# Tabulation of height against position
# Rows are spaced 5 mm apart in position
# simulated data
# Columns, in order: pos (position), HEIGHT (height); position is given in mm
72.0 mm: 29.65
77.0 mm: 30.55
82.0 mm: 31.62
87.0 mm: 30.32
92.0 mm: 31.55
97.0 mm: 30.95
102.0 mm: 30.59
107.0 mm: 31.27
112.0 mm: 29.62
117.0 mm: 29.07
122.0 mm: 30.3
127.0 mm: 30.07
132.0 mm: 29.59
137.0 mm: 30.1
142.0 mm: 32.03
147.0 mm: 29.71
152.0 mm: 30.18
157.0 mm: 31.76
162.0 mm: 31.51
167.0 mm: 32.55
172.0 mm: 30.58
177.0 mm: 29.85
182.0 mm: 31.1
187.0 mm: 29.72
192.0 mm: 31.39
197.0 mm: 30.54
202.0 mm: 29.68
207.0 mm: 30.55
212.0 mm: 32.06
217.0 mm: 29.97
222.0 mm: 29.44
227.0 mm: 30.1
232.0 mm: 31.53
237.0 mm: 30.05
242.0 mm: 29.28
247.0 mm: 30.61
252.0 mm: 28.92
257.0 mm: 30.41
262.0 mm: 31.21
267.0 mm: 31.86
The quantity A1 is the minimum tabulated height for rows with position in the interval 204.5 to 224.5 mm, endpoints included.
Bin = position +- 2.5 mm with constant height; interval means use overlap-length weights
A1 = 29.44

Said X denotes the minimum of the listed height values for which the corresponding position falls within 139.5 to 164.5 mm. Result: 29.71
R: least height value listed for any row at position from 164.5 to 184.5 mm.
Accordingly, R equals 29.85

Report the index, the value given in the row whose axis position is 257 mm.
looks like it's 30.41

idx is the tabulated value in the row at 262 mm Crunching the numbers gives 31.21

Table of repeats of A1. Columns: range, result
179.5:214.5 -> 29.68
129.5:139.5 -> 29.59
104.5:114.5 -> 29.62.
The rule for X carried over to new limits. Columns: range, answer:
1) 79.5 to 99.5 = 30.32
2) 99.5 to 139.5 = 29.07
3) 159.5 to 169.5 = 31.51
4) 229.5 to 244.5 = 29.28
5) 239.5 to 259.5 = 28.92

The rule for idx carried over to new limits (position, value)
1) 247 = 30.61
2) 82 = 31.62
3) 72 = 29.65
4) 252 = 28.92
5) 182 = 31.1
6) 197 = 30.54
